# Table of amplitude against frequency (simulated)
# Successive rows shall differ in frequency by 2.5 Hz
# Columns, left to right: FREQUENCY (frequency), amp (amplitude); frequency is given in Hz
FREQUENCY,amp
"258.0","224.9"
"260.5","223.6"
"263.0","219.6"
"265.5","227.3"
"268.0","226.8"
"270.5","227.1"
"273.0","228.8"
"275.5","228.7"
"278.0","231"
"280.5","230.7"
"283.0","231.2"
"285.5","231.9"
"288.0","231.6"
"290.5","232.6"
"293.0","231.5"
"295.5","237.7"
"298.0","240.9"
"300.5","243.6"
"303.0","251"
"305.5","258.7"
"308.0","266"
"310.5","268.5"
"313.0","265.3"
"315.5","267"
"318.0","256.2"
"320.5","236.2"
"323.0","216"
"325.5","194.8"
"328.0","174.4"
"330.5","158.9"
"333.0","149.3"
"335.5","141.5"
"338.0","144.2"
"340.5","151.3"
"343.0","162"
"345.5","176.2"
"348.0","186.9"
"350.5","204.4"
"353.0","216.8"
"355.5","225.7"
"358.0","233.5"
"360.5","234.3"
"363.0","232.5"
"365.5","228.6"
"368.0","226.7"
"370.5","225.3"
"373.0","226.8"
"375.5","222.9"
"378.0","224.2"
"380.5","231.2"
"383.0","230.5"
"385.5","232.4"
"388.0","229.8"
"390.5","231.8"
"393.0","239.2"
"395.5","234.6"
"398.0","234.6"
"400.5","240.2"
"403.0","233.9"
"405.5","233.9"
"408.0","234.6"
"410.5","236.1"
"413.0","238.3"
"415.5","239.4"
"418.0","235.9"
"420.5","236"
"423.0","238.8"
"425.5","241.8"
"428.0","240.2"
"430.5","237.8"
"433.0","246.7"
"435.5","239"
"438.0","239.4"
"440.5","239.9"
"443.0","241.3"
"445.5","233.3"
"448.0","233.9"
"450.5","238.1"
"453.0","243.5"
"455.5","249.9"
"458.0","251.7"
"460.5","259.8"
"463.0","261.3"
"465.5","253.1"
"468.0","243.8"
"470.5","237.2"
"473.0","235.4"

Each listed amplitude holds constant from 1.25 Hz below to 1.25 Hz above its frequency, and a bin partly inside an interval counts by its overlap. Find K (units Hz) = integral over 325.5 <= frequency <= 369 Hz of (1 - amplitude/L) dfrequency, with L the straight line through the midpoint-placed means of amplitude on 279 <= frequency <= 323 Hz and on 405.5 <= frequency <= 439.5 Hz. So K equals 9.25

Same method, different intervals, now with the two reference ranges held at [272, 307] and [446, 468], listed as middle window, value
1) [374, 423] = 2.1 Hz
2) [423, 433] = 0.2 Hz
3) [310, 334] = 2.1 Hz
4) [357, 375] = 0.9 Hz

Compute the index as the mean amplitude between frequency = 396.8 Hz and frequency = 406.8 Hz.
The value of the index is 236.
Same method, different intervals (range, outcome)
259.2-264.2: 222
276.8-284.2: 231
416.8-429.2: 239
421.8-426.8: 240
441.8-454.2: 238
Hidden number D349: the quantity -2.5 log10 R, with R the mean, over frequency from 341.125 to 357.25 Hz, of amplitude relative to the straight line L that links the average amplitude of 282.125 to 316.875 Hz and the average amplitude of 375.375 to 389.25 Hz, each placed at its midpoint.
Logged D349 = 0.21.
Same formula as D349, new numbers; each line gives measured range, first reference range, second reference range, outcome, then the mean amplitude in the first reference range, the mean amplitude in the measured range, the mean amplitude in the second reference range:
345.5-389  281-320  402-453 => 0.09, 247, 223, 238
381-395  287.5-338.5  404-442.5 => 0.00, 223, 233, 239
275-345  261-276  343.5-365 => 0.01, 226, 218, 212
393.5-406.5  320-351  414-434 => -0.07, 175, 236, 239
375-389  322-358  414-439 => -0.10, 180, 229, 239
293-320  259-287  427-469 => -0.10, 228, 254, 244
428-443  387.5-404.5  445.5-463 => 0.01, 235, 241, 246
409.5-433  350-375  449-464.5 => 0.01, 226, 239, 250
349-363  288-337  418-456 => 0.04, 226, 223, 240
